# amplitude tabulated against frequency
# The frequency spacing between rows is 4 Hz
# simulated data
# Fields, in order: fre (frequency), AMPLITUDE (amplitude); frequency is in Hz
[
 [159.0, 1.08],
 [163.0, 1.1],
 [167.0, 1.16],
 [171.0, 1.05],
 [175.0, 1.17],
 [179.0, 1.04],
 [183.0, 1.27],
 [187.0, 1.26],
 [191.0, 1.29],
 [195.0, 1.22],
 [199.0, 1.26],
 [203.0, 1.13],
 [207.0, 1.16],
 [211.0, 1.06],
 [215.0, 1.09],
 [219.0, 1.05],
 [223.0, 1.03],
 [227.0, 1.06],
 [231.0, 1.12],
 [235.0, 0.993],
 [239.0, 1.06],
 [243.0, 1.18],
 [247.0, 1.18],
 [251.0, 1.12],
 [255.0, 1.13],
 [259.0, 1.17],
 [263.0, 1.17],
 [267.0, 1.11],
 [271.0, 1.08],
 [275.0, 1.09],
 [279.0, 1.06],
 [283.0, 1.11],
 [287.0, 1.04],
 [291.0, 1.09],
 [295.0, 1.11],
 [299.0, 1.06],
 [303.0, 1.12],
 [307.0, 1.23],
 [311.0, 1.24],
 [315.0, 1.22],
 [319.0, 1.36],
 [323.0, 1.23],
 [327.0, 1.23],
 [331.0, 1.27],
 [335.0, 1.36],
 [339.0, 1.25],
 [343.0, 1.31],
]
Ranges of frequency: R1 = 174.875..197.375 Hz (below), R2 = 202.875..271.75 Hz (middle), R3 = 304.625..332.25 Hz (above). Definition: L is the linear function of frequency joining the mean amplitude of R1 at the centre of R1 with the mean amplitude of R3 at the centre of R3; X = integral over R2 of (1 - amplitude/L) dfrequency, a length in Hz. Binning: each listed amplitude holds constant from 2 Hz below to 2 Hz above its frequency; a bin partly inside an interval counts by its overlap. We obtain 6.89 Hz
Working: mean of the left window 1.21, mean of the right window 1.25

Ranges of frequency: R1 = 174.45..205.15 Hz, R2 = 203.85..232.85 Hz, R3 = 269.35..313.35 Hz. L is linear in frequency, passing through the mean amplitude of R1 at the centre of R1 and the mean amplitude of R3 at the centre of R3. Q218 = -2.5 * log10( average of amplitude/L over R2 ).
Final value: 0.093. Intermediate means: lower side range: 1.21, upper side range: 1.11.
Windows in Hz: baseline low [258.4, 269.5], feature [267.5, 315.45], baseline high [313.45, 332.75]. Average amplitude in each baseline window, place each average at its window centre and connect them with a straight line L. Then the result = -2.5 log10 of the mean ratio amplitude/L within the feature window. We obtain 0.08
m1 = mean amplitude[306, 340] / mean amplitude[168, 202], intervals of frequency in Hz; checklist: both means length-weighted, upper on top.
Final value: 1.1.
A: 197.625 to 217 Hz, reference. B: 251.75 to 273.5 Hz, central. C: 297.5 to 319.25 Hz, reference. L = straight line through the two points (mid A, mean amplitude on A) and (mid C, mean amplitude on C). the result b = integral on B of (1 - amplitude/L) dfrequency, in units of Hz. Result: 0.7 Hz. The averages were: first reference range 1.14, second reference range 1.2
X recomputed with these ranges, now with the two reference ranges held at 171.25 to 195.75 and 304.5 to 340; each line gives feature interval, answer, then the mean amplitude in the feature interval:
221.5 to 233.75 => 1.52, 1.07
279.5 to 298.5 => 2.51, 1.08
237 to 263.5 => 1.86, 1.14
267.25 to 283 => 1.98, 1.08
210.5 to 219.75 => 1.08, 1.07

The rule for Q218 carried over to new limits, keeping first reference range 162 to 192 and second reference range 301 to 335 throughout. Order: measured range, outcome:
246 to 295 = 0.100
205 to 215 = 0.074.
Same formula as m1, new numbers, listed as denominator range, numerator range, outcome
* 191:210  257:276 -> 0.94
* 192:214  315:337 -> 1.10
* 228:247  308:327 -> 1.15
